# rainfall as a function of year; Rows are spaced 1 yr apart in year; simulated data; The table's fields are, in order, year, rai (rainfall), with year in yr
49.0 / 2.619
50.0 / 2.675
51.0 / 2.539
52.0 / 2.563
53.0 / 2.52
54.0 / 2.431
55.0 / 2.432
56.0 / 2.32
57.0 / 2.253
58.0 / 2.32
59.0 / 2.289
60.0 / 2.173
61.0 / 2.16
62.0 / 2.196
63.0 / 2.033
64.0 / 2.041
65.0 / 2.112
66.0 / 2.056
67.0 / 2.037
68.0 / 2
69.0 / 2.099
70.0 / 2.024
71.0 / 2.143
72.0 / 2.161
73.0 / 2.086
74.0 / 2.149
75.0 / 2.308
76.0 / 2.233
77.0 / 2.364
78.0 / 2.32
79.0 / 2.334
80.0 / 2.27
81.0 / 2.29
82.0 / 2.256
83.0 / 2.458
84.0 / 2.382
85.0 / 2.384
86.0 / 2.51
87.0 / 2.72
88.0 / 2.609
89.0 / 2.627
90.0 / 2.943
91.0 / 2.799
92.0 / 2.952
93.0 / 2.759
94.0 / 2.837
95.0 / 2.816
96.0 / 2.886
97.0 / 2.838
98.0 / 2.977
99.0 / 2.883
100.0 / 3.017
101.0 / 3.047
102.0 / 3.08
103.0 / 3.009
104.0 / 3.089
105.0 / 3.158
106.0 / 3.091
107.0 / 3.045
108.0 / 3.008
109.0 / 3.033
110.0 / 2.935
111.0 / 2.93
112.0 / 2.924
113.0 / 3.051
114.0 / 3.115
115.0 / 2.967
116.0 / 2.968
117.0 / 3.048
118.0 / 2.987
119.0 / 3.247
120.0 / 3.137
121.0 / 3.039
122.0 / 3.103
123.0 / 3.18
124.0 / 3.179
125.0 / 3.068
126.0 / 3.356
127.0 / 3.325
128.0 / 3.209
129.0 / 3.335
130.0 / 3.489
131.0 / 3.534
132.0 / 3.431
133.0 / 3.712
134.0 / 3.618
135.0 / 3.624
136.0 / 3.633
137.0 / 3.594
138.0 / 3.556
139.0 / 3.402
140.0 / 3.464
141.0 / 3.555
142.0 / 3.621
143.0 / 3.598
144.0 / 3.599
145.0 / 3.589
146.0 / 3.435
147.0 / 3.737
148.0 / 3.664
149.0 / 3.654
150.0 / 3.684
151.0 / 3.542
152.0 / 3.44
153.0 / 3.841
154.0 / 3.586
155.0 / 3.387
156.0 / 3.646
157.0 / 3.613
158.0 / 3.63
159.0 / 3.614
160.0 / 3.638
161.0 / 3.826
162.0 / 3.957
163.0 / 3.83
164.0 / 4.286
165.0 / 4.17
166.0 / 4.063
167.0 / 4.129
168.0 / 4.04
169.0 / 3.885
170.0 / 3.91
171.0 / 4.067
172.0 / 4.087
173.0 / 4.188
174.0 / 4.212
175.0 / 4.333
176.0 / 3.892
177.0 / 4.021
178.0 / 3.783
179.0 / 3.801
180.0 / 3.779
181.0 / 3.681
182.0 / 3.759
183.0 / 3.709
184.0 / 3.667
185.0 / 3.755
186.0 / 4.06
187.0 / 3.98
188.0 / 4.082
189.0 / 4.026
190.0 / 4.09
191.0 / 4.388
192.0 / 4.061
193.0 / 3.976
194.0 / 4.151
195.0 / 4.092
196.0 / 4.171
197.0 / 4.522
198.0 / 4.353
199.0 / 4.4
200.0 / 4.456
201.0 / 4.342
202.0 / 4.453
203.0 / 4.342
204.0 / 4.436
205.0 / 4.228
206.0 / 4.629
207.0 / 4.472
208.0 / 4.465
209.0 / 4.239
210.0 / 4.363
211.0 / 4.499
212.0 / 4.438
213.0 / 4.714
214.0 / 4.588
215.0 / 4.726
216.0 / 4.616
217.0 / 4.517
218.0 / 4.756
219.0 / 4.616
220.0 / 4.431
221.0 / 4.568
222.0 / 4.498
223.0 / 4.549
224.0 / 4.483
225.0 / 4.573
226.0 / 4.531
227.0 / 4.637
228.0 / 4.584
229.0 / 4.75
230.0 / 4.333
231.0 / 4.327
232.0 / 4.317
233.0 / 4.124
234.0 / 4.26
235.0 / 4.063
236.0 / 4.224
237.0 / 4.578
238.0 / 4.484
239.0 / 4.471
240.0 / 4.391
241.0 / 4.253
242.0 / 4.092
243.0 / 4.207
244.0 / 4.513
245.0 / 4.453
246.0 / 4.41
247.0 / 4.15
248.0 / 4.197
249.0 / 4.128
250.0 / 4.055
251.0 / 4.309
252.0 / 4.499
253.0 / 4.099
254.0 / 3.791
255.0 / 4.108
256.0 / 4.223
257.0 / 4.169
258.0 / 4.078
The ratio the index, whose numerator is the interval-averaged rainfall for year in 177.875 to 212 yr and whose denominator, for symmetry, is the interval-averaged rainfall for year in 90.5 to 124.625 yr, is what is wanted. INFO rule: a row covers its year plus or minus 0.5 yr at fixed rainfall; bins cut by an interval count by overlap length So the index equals 1.4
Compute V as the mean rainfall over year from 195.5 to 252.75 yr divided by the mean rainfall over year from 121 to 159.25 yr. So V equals 1.3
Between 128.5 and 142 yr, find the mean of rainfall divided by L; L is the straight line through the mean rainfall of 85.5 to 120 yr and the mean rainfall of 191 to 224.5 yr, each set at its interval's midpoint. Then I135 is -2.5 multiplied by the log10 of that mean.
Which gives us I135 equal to -0.04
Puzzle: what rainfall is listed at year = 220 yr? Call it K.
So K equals 4.431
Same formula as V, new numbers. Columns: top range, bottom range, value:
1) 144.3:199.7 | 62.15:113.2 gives 1.51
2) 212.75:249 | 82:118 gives 1.54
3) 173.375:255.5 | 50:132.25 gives 1.59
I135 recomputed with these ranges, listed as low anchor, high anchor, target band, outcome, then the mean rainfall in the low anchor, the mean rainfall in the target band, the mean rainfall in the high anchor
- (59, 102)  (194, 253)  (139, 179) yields -0.08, 2.44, 3.8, 4.41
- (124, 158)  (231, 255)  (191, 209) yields -0.10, 3.53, 4.33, 4.26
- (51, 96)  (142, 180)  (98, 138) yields -0.03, 2.37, 3.19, 3.82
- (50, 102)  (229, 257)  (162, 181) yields -0.15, 2.44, 4.02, 4.27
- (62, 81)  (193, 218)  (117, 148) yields -0.07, 2.16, 3.41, 4.42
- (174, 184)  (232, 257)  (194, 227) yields -0.11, 3.87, 4.47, 4.25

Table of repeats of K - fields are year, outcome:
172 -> 4.087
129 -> 3.335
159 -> 3.614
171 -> 4.067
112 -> 2.924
